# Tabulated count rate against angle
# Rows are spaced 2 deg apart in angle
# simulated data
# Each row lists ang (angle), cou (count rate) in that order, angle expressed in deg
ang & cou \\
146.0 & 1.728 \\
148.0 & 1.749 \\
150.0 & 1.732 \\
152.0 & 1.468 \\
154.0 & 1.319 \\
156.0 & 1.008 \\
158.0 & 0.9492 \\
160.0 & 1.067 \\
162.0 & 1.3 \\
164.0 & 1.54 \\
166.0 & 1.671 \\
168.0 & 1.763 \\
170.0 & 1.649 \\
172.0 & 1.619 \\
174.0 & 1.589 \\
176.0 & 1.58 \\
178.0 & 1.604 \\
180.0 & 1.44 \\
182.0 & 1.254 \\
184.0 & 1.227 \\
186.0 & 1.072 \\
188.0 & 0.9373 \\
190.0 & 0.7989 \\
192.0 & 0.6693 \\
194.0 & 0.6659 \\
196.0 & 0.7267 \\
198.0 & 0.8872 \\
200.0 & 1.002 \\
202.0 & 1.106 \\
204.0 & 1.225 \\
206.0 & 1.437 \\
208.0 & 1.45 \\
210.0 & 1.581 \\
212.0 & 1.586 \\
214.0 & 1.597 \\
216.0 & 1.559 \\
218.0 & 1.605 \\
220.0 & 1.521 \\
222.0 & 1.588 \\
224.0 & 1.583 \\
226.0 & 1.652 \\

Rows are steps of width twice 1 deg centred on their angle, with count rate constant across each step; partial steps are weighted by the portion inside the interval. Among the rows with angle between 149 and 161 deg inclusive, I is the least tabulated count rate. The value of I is 0.9492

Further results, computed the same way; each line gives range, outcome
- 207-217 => 1.45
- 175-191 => 0.7989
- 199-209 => 1.002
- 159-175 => 1.067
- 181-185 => 1.227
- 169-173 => 1.619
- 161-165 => 1.3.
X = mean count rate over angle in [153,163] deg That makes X 1.13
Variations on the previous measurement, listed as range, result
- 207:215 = 1.55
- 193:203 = 0.878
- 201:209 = 1.3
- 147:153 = 1.65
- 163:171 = 1.66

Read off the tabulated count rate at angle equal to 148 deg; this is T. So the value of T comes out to 1.749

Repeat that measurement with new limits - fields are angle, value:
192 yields 0.6693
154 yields 1.319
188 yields 0.9373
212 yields 1.586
